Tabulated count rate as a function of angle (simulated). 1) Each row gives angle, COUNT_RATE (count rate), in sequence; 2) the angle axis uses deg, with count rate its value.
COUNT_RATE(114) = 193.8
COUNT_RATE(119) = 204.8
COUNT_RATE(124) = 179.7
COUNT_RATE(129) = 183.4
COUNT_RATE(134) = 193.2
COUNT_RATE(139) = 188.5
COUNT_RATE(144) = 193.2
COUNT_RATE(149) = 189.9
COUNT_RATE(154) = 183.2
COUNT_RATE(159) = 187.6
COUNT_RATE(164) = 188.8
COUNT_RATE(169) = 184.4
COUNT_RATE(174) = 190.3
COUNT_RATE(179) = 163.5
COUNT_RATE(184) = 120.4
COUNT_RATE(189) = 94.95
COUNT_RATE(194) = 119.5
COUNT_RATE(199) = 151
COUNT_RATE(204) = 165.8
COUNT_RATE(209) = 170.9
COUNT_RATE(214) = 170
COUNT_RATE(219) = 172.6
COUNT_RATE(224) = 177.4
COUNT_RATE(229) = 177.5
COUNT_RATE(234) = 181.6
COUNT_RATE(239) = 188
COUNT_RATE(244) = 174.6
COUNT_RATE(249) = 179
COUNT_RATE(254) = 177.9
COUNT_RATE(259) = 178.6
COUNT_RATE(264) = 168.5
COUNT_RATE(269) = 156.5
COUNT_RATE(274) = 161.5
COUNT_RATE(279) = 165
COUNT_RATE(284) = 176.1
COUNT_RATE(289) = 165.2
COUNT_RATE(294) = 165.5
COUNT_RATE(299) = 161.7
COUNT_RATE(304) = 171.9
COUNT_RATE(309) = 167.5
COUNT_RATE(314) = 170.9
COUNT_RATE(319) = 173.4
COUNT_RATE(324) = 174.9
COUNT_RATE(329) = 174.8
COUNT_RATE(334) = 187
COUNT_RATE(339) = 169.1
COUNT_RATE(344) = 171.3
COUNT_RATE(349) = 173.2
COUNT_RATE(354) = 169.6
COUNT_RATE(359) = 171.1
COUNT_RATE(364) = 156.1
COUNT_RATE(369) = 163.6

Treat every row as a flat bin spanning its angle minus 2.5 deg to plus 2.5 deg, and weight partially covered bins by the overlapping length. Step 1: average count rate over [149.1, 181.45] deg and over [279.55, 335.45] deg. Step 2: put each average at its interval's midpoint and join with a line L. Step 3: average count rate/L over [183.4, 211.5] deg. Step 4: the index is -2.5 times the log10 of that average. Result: 0.29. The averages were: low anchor 184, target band 138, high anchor 171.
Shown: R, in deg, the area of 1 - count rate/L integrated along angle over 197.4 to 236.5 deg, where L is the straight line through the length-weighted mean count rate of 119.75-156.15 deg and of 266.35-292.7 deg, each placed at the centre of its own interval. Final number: 0.8 deg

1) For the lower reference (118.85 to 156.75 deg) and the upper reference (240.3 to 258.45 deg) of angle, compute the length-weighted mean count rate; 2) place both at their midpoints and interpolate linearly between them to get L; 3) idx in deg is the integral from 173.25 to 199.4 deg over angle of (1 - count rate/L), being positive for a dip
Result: 6.9 deg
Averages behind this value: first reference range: 189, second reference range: 178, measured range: 136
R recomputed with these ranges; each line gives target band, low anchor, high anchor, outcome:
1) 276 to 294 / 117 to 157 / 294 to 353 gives 0.8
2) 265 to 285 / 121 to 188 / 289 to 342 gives 1.0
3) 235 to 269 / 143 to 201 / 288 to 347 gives -1.8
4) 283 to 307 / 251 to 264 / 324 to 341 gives 1.2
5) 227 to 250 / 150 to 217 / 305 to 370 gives -2.1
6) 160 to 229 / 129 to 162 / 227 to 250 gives 8.9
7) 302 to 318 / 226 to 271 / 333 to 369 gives 0.2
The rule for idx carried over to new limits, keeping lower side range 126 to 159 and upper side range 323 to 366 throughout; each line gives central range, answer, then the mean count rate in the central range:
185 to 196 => 4.5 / 108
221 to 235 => 0.2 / 178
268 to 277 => 0.9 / 160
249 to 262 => 0.1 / 178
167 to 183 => 1.0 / 174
